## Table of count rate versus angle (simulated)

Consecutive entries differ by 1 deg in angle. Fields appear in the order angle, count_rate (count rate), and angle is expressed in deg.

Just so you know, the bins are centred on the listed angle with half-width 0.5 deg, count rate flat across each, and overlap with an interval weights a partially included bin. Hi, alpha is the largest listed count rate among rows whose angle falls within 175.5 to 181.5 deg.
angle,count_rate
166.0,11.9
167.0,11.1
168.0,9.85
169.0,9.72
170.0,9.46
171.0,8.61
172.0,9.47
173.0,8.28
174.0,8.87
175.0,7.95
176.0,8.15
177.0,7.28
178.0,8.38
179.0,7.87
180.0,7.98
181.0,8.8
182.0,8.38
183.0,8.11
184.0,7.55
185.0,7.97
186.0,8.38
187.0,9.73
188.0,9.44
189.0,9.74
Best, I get 8.8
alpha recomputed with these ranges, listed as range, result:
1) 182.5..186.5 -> 8.38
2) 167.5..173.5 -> 9.85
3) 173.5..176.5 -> 8.87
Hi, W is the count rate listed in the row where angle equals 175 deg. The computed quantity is 7.95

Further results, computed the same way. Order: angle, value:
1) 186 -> 8.38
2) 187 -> 9.73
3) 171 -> 8.61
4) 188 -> 9.44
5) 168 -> 9.85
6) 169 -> 9.72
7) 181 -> 8.8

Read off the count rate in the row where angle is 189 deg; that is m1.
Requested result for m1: 9.74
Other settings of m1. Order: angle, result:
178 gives 8.38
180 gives 7.98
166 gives 11.9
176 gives 8.15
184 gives 7.55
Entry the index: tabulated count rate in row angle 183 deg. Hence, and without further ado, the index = 8.11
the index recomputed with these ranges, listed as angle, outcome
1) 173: 8.28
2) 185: 7.97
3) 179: 7.87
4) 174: 8.87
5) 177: 7.28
